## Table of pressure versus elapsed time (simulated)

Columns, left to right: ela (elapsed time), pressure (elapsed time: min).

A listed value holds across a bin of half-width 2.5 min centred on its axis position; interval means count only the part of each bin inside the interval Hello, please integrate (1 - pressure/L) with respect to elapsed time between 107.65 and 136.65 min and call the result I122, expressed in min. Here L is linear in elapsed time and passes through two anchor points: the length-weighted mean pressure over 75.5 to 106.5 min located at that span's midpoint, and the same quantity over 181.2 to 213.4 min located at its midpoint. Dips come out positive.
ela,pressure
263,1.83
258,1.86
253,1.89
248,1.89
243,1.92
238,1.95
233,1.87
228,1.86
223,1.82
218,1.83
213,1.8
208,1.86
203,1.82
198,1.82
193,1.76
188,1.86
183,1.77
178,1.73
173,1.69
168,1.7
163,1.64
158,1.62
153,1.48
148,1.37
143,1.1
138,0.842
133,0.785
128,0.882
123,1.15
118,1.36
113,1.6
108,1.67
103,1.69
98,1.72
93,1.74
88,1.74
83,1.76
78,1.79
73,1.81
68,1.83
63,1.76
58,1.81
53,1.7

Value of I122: 9.32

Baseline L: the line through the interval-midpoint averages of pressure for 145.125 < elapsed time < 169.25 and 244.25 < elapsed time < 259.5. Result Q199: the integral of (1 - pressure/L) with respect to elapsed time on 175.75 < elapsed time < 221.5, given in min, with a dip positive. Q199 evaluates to -3.0 min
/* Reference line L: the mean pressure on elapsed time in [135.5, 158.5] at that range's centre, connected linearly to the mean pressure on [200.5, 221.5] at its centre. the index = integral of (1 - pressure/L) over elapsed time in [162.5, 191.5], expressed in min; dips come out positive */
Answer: -4.16 min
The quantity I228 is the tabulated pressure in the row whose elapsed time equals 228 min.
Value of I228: 1.86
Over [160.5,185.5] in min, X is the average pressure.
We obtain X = 1.71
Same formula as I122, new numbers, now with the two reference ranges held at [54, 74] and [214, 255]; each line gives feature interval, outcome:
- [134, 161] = 8.4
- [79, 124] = 4.6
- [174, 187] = 0.7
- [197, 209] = 0.2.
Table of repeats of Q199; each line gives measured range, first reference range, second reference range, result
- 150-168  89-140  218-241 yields -0.4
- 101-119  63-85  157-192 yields 1.8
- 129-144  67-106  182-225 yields 7.5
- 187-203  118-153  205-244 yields -2.1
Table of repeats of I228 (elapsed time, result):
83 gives 1.76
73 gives 1.81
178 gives 1.73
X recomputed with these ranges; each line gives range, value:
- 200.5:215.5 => 1.83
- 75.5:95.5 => 1.76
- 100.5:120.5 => 1.58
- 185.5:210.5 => 1.82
